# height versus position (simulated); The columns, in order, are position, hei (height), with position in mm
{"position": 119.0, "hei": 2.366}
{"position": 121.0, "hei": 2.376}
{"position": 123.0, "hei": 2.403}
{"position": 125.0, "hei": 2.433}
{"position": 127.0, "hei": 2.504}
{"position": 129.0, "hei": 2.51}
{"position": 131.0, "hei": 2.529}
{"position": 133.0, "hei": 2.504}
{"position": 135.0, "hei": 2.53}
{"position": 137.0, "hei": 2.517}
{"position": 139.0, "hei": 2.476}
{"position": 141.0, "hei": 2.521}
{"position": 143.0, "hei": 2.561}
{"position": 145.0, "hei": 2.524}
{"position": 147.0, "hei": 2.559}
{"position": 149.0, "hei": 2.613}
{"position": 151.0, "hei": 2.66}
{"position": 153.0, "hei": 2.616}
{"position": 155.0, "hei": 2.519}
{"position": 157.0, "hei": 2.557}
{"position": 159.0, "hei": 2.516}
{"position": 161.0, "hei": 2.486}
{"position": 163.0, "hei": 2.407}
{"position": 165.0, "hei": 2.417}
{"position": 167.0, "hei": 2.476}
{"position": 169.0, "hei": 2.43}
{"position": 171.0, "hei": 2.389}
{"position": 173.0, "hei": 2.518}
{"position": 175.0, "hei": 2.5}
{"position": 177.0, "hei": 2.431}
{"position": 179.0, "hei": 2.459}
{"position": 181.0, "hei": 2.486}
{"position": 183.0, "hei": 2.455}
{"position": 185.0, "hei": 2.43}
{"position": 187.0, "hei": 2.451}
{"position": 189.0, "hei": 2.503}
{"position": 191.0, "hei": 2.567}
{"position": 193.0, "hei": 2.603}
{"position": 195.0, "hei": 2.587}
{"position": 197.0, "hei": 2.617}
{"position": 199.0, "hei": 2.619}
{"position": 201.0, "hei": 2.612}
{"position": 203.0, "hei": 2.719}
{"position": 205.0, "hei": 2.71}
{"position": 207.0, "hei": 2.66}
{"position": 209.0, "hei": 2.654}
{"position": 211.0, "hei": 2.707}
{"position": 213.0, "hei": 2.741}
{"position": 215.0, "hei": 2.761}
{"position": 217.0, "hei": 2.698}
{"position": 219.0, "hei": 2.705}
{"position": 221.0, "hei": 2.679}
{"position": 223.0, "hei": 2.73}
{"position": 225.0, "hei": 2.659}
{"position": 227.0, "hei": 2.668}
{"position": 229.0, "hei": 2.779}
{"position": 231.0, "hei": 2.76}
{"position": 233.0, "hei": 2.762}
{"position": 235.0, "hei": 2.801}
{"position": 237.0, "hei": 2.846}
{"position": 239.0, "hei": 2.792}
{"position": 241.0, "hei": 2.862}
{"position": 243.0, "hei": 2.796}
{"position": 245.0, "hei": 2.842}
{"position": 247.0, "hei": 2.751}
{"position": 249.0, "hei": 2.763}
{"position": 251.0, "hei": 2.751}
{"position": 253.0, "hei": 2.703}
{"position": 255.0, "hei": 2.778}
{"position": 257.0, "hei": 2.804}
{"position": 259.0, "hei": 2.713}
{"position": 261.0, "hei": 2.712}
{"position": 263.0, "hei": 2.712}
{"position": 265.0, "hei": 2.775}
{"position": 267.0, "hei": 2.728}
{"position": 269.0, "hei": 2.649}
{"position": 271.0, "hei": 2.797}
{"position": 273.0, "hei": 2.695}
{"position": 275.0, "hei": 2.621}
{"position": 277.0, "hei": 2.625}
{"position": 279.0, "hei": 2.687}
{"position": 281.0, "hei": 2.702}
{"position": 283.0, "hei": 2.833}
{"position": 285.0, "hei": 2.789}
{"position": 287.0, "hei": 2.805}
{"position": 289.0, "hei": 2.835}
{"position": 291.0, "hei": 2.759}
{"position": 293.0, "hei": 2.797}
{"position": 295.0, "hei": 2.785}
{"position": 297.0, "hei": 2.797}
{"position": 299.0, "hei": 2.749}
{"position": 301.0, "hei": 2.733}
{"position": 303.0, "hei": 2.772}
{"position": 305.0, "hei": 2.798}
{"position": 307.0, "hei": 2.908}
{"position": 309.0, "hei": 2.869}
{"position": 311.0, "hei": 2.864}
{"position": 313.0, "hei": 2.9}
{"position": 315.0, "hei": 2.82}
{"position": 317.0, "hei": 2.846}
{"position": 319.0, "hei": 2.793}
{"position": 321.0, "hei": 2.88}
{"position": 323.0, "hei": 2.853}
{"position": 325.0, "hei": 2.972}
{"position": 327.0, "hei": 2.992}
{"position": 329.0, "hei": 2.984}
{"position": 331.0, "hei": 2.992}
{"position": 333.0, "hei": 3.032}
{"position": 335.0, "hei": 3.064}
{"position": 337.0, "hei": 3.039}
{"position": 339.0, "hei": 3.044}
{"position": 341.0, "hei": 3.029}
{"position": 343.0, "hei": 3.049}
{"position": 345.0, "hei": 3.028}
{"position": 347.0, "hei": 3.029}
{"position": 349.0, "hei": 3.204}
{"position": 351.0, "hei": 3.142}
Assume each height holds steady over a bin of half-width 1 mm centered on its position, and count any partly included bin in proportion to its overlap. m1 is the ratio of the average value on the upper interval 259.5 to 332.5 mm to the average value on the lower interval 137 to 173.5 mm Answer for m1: 1.1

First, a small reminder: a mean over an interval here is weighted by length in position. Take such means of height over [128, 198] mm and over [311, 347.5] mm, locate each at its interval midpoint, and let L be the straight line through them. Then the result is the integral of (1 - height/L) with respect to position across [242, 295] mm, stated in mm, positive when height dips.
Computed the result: 0.9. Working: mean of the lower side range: 2.51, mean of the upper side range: 2.96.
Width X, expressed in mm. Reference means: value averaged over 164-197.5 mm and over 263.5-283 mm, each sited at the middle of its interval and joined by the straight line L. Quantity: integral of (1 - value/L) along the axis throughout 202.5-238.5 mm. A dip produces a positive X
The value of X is -2.0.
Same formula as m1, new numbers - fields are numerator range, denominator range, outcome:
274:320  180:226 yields 1.06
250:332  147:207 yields 1.10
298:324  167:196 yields 1.14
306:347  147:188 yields 1.18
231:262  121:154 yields 1.10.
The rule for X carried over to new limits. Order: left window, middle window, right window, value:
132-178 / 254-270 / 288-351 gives 0.2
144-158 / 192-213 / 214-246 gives 0.3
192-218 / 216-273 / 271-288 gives -1.1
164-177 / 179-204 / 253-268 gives -0.3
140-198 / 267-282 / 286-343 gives 0.5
